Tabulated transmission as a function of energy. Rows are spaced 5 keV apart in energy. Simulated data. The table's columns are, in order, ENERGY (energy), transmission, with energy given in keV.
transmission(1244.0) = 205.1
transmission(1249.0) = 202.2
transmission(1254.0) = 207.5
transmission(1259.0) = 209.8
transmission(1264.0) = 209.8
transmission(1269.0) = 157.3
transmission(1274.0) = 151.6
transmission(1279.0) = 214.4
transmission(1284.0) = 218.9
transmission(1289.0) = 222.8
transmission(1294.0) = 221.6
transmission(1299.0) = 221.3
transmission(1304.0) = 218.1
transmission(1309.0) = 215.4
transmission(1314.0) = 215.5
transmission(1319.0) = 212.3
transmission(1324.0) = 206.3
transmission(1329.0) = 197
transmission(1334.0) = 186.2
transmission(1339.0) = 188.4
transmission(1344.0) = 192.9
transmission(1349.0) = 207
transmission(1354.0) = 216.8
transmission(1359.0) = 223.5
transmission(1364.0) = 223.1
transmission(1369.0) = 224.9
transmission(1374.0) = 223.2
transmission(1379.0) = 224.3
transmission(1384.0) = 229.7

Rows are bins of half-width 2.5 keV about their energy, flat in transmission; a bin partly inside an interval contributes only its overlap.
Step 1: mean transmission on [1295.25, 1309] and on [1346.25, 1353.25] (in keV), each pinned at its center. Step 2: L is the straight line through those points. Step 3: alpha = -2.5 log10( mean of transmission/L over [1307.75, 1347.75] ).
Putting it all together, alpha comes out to 0.06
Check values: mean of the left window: 219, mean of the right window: 209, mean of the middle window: 201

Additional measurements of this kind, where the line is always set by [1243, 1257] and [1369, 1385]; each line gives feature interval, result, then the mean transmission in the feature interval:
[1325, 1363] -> 0.09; 203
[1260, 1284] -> 0.11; 189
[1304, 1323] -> 0.00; 214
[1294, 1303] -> -0.04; 221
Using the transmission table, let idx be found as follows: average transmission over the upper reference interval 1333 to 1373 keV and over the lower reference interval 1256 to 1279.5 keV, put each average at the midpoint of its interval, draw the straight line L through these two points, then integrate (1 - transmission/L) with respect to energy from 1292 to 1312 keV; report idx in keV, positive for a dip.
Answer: -2.37 keV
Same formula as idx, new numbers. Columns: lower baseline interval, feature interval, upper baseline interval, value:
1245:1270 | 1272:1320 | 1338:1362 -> -2.04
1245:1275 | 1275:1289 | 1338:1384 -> -0.94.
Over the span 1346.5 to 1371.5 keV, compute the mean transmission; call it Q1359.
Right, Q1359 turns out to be 219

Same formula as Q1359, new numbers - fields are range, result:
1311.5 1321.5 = 214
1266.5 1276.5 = 154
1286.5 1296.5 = 222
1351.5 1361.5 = 220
